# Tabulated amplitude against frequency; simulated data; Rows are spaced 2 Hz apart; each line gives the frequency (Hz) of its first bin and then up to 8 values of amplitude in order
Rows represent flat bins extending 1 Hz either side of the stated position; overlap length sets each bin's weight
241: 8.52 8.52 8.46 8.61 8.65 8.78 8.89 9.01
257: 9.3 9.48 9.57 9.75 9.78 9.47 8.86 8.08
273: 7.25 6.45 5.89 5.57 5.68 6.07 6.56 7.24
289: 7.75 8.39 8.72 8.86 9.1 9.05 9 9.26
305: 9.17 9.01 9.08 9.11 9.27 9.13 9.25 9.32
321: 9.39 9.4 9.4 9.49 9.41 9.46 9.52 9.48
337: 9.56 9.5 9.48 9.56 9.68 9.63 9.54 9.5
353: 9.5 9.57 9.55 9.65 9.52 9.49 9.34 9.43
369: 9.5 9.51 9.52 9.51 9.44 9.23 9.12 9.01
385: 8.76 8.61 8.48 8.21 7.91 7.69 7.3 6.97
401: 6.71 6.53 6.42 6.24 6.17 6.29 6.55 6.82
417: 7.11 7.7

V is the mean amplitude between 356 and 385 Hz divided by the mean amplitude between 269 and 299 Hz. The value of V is 1.27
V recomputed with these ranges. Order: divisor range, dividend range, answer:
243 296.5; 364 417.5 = 0.99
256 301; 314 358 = 1.17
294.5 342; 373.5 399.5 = 0.92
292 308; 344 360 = 1.06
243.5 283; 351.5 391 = 1.13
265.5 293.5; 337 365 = 1.31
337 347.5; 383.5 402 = 0.82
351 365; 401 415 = 0.67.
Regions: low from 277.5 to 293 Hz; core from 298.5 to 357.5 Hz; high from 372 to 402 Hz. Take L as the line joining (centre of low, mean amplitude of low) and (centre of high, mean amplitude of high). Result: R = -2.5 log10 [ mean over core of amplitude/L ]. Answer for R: -0.24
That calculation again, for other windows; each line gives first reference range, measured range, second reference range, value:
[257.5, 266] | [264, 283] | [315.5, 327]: 0.28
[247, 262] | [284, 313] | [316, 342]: 0.08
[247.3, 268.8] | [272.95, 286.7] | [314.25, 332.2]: 0.44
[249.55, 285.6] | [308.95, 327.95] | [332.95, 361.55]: -0.03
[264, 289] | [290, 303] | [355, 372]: -0.14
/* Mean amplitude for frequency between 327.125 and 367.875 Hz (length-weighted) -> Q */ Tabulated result 9.52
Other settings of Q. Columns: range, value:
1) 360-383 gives 9.4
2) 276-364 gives 8.86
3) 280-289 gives 6.54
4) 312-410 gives 8.9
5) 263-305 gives 7.93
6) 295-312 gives 9.08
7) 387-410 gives 7.21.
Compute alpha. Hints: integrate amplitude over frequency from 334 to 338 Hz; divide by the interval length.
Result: 9.52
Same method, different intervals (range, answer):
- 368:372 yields 9.5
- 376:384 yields 9.2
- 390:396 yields 7.94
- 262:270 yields 9.46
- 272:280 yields 6.29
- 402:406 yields 6.47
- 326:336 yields 9.47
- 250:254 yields 8.84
